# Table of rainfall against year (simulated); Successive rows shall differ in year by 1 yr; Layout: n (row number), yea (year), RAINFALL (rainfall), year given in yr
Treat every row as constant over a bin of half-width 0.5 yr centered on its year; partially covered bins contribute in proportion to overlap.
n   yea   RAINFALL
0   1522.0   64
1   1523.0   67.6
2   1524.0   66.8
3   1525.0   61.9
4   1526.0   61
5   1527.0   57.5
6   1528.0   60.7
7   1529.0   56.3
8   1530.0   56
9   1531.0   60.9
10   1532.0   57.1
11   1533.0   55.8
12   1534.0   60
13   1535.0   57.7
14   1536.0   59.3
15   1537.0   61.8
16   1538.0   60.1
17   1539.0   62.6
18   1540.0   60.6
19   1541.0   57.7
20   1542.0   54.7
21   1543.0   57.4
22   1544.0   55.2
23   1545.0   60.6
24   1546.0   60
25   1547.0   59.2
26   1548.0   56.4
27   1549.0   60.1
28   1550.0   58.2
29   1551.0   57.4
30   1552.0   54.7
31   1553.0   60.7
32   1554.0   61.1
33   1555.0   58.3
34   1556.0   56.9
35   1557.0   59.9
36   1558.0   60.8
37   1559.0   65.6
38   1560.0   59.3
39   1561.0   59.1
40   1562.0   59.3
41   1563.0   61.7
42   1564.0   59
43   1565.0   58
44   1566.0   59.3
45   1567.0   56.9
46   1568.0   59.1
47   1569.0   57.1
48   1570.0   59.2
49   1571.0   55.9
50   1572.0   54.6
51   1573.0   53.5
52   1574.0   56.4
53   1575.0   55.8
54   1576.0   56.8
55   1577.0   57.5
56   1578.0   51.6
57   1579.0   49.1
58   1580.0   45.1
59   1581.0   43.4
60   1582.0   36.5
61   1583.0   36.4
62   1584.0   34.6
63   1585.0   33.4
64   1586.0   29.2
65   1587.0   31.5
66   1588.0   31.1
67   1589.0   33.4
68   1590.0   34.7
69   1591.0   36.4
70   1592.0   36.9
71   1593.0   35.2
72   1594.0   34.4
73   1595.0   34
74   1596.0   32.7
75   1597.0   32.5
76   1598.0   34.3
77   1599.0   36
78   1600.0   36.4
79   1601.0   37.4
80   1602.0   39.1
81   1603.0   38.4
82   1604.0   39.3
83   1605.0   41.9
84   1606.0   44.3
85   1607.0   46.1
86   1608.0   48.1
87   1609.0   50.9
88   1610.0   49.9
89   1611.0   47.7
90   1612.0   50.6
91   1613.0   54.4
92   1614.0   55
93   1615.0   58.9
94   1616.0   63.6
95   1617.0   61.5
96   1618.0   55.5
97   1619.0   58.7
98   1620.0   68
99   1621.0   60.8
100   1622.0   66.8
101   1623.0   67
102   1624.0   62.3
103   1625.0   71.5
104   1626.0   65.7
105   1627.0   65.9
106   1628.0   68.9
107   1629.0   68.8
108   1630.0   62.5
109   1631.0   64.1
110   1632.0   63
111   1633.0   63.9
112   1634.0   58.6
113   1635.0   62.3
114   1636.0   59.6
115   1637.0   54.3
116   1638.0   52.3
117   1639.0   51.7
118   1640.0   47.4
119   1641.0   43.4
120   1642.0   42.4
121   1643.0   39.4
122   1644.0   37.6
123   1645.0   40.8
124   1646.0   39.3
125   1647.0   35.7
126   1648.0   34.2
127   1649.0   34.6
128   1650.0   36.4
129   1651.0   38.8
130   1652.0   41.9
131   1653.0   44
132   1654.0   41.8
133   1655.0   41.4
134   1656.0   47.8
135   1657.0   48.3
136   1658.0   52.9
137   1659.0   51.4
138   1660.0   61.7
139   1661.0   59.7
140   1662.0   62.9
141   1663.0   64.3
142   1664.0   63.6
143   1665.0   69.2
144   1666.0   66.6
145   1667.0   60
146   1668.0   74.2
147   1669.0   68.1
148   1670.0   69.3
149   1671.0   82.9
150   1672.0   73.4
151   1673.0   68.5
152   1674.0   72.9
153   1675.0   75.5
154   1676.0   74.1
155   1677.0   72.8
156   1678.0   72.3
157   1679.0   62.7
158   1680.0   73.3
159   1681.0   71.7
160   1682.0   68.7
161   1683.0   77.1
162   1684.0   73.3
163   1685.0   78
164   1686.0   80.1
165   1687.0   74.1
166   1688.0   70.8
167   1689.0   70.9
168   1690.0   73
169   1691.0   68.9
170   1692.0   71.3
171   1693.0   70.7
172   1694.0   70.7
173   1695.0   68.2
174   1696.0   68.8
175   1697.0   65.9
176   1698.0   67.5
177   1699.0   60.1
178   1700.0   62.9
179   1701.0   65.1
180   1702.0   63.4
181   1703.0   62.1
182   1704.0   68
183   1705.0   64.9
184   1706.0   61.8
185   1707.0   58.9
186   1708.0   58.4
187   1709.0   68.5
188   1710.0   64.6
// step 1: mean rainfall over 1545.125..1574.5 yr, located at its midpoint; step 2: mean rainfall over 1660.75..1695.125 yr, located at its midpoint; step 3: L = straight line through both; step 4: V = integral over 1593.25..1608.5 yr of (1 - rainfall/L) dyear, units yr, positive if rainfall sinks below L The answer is 6.0 yr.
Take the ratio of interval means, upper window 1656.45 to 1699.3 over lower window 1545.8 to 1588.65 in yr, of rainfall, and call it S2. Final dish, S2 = 1.3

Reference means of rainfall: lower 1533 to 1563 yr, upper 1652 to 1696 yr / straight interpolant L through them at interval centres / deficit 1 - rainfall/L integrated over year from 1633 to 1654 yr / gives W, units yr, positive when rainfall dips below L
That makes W 6.3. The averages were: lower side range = 59.1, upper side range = 66.3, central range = 45.1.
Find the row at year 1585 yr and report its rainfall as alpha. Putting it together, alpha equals 33.4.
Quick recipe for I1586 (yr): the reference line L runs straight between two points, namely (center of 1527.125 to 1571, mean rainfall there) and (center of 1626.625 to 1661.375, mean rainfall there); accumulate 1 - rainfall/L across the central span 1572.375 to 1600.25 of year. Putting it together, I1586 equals 7.8 yr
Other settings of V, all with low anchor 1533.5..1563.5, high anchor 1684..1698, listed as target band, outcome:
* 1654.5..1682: 1.7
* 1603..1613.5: 2.9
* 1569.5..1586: 3.6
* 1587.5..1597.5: 4.6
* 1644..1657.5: 5.5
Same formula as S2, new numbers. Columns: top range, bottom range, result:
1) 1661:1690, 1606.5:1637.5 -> 1.19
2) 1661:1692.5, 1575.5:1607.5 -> 1.83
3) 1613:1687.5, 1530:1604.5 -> 1.18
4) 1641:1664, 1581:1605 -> 1.30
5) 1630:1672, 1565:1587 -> 1.08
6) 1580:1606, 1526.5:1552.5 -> 0.62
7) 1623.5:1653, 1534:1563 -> 0.88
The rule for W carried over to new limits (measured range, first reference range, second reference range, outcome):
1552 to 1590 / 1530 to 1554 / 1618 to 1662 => 3.6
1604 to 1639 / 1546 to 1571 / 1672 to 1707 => 3.2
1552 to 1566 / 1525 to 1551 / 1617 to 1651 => -0.5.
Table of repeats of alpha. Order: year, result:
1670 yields 69.3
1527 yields 57.5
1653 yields 44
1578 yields 51.6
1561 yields 59.1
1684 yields 73.3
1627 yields 65.9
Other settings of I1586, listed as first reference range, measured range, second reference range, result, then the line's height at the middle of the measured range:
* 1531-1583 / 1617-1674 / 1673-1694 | 9.4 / 67.8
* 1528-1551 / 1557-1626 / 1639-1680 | 9.5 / 57.2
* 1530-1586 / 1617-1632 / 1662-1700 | -0.2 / 63.7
